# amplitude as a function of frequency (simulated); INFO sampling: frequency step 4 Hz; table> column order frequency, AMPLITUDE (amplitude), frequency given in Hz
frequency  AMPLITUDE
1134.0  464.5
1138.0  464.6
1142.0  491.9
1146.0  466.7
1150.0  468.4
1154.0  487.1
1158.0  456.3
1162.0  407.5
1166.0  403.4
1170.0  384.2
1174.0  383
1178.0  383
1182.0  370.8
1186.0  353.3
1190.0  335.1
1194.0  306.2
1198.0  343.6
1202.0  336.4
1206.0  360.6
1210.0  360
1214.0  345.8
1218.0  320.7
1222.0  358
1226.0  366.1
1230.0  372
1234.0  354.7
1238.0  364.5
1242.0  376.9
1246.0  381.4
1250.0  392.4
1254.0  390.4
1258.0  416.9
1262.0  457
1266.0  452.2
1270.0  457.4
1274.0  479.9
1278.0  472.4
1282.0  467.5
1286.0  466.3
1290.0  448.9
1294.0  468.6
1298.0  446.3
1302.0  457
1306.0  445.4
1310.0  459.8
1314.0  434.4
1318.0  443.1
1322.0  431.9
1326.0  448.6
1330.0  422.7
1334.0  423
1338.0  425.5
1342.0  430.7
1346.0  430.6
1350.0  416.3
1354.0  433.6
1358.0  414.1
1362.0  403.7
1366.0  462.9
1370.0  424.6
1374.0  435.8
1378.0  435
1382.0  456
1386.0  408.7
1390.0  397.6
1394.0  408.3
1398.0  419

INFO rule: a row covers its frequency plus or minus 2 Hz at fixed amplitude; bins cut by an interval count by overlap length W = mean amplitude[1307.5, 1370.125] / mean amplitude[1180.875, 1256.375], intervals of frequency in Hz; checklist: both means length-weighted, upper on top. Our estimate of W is 1.21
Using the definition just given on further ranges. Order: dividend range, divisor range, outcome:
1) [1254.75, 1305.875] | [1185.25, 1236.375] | 1.31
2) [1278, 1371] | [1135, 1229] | 1.13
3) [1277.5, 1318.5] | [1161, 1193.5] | 1.22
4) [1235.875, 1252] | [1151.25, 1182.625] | 0.92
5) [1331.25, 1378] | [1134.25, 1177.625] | 0.97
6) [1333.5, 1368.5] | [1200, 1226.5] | 1.22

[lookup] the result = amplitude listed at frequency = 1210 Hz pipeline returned 360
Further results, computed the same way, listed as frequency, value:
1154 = 487.1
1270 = 457.4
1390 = 397.6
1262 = 457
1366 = 462.9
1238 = 364.5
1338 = 425.5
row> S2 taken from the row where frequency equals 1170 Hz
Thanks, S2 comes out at 384.2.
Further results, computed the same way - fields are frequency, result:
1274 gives 479.9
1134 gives 464.5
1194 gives 306.2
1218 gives 320.7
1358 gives 414.1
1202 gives 336.4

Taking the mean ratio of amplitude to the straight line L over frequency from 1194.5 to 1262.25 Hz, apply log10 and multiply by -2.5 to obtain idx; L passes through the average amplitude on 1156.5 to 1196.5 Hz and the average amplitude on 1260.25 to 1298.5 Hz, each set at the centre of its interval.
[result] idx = 0.15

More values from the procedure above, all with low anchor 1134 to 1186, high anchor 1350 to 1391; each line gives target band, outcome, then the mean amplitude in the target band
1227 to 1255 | 0.14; 375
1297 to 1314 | -0.06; 450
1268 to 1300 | -0.09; 463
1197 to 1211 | 0.22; 350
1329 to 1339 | 0.01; 424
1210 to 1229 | 0.22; 350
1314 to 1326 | -0.03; 439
